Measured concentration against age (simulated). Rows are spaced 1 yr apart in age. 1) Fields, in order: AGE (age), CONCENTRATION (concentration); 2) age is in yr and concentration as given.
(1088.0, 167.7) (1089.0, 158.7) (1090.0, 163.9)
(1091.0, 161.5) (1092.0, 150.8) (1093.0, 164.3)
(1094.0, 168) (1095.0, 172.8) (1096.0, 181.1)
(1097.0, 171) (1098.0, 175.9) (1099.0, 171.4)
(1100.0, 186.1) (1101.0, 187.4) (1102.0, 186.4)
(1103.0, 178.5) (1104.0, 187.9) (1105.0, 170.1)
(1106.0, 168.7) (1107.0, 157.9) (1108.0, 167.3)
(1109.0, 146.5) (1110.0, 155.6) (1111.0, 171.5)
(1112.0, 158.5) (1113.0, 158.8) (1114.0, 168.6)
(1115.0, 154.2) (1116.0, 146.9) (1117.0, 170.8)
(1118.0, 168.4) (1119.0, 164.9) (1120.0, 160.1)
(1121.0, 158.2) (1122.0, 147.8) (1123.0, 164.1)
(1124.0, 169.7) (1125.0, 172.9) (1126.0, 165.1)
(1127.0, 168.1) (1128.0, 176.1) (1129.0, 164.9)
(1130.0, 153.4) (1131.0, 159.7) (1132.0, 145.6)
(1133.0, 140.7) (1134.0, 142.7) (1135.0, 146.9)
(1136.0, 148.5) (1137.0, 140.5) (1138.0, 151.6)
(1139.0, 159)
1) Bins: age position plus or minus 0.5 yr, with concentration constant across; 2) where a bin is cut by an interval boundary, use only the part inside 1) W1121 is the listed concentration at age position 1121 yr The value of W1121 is 158.2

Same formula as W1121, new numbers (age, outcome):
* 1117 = 170.8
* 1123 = 164.1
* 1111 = 171.5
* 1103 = 178.5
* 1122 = 147.8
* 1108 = 167.3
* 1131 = 159.7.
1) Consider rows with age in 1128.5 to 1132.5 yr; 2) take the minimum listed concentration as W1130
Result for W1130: 145.6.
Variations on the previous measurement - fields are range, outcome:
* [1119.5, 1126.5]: 147.8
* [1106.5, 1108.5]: 157.9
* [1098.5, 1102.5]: 171.4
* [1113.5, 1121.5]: 146.9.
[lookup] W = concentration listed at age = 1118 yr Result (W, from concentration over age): 168.4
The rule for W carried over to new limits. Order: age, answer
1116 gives 146.9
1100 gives 186.1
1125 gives 172.9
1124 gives 169.7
